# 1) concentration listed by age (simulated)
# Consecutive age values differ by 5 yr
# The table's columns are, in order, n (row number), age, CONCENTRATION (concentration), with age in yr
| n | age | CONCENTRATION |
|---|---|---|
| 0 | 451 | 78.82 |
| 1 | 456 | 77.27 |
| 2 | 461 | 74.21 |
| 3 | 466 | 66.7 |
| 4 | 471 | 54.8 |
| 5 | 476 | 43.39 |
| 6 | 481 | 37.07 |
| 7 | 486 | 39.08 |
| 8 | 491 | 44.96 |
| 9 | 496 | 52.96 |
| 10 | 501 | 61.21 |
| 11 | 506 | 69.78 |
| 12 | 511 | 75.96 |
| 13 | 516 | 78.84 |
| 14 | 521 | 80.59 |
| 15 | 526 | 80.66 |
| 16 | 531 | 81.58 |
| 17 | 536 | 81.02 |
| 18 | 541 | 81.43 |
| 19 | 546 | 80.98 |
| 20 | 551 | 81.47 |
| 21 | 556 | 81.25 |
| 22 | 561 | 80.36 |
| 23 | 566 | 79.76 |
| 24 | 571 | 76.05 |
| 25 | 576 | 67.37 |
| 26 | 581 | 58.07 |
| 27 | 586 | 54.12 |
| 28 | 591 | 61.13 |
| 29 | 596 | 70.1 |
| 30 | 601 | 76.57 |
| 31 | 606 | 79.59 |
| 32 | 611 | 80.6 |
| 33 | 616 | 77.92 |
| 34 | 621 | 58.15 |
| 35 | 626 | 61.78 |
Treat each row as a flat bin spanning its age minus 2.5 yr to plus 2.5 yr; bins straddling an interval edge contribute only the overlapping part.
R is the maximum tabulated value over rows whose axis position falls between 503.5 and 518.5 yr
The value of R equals 78.84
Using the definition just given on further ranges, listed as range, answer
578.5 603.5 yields 76.57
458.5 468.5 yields 74.21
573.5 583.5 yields 67.37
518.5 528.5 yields 80.66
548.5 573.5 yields 81.47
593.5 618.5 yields 80.6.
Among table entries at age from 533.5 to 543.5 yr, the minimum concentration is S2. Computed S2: 81.02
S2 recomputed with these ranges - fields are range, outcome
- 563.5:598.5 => 54.12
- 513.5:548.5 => 78.84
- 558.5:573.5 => 76.05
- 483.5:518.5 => 39.08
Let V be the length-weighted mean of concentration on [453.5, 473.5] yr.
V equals 68.2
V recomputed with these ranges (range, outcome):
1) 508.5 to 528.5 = 79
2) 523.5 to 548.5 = 81.1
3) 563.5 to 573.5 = 77.9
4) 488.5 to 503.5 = 53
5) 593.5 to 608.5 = 75.4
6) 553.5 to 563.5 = 80.8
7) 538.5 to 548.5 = 81.2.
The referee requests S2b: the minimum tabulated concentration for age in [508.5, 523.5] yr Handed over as 75.96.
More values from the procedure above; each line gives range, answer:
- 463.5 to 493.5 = 37.07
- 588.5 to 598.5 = 61.13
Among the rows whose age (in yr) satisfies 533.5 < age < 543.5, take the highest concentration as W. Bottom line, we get 81.43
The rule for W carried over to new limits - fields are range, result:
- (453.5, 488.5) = 77.27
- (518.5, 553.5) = 81.58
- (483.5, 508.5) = 69.78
